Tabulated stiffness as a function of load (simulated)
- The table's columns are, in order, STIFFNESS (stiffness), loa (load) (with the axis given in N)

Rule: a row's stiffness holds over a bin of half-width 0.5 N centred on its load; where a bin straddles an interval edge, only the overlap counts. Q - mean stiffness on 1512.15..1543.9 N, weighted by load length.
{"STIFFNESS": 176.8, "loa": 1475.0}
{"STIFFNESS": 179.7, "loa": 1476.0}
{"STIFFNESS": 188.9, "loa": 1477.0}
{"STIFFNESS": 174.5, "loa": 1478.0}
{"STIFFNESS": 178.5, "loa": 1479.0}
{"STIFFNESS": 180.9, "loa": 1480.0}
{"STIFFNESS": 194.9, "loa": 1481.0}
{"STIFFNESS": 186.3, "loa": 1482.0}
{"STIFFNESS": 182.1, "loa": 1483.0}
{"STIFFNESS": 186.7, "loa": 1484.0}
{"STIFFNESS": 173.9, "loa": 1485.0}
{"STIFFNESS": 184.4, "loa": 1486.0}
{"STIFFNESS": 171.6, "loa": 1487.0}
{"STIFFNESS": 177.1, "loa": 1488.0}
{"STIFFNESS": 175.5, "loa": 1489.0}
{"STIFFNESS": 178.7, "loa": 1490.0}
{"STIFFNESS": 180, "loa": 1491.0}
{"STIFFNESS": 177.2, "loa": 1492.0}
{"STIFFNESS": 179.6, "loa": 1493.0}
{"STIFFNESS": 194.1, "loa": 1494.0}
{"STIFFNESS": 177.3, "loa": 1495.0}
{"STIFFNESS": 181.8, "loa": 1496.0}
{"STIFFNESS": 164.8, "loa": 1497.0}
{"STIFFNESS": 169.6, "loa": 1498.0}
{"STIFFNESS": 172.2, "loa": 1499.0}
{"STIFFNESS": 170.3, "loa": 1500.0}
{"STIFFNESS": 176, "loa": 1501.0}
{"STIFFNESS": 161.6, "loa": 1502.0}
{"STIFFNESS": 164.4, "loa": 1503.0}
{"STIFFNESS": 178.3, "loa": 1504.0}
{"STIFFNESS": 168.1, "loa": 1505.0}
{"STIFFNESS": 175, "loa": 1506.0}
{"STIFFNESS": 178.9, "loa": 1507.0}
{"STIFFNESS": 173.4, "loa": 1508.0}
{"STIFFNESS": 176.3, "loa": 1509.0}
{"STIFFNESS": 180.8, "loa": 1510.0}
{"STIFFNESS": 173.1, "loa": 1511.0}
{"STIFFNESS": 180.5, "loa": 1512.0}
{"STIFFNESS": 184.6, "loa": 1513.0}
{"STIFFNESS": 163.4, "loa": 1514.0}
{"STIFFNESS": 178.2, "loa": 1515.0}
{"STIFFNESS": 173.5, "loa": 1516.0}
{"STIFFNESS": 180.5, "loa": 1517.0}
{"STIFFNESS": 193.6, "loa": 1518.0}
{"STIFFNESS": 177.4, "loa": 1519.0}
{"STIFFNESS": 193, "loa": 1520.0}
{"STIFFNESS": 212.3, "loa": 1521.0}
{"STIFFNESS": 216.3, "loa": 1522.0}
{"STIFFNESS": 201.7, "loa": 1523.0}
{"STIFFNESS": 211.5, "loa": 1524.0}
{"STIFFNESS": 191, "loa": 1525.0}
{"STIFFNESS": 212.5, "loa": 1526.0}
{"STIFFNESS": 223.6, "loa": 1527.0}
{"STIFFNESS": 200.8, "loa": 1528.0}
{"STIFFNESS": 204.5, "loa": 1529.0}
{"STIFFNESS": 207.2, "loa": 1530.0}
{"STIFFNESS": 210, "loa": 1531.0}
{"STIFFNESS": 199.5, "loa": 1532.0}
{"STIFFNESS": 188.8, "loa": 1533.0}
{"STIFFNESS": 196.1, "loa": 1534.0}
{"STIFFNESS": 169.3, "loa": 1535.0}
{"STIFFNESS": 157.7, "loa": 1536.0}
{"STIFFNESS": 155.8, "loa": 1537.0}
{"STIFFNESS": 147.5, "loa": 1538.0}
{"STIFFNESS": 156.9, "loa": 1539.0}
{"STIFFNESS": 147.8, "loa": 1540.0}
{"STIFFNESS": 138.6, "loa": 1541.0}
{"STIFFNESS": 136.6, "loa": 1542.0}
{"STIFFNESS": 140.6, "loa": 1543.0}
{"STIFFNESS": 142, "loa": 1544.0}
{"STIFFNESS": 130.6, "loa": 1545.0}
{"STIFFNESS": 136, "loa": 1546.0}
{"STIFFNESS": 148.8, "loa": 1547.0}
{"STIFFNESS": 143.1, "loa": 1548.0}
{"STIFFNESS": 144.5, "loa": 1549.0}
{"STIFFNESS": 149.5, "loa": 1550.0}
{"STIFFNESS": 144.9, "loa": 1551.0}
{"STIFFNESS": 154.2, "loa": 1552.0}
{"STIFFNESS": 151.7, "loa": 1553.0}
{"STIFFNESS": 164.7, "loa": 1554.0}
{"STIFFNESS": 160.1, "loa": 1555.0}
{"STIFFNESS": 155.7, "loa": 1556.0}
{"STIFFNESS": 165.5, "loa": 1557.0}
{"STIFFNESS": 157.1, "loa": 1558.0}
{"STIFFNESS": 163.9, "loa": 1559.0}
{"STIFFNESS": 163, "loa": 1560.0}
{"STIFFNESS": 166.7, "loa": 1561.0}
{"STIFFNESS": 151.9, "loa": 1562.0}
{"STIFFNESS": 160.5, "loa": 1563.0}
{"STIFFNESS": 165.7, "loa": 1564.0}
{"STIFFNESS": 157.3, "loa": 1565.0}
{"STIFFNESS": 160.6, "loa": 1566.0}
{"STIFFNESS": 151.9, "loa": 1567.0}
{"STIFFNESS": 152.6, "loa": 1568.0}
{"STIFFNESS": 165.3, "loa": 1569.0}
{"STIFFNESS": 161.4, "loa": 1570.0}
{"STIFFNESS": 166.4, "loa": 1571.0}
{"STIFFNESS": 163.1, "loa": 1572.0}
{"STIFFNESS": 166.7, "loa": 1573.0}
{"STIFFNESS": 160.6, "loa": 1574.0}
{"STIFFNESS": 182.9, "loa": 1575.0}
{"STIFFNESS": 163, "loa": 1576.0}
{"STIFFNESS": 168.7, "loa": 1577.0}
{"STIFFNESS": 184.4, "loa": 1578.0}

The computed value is 182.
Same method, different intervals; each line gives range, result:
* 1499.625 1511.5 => 173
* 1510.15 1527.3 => 192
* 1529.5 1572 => 159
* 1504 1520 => 178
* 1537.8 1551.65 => 143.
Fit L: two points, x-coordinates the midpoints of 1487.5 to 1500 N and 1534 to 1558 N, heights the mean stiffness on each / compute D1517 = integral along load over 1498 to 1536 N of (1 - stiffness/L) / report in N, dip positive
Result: -4.96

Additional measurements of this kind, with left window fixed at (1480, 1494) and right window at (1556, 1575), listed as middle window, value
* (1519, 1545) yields -1.72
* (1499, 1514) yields 0.19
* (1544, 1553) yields 1.17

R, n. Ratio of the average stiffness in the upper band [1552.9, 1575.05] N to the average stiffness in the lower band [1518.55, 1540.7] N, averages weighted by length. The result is 0.9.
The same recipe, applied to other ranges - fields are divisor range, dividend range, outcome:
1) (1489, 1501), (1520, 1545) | 1.03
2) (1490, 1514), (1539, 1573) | 0.88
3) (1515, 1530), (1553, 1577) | 0.81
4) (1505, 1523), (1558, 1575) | 0.88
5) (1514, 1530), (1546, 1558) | 0.77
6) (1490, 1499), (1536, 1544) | 0.83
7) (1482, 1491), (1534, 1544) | 0.85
